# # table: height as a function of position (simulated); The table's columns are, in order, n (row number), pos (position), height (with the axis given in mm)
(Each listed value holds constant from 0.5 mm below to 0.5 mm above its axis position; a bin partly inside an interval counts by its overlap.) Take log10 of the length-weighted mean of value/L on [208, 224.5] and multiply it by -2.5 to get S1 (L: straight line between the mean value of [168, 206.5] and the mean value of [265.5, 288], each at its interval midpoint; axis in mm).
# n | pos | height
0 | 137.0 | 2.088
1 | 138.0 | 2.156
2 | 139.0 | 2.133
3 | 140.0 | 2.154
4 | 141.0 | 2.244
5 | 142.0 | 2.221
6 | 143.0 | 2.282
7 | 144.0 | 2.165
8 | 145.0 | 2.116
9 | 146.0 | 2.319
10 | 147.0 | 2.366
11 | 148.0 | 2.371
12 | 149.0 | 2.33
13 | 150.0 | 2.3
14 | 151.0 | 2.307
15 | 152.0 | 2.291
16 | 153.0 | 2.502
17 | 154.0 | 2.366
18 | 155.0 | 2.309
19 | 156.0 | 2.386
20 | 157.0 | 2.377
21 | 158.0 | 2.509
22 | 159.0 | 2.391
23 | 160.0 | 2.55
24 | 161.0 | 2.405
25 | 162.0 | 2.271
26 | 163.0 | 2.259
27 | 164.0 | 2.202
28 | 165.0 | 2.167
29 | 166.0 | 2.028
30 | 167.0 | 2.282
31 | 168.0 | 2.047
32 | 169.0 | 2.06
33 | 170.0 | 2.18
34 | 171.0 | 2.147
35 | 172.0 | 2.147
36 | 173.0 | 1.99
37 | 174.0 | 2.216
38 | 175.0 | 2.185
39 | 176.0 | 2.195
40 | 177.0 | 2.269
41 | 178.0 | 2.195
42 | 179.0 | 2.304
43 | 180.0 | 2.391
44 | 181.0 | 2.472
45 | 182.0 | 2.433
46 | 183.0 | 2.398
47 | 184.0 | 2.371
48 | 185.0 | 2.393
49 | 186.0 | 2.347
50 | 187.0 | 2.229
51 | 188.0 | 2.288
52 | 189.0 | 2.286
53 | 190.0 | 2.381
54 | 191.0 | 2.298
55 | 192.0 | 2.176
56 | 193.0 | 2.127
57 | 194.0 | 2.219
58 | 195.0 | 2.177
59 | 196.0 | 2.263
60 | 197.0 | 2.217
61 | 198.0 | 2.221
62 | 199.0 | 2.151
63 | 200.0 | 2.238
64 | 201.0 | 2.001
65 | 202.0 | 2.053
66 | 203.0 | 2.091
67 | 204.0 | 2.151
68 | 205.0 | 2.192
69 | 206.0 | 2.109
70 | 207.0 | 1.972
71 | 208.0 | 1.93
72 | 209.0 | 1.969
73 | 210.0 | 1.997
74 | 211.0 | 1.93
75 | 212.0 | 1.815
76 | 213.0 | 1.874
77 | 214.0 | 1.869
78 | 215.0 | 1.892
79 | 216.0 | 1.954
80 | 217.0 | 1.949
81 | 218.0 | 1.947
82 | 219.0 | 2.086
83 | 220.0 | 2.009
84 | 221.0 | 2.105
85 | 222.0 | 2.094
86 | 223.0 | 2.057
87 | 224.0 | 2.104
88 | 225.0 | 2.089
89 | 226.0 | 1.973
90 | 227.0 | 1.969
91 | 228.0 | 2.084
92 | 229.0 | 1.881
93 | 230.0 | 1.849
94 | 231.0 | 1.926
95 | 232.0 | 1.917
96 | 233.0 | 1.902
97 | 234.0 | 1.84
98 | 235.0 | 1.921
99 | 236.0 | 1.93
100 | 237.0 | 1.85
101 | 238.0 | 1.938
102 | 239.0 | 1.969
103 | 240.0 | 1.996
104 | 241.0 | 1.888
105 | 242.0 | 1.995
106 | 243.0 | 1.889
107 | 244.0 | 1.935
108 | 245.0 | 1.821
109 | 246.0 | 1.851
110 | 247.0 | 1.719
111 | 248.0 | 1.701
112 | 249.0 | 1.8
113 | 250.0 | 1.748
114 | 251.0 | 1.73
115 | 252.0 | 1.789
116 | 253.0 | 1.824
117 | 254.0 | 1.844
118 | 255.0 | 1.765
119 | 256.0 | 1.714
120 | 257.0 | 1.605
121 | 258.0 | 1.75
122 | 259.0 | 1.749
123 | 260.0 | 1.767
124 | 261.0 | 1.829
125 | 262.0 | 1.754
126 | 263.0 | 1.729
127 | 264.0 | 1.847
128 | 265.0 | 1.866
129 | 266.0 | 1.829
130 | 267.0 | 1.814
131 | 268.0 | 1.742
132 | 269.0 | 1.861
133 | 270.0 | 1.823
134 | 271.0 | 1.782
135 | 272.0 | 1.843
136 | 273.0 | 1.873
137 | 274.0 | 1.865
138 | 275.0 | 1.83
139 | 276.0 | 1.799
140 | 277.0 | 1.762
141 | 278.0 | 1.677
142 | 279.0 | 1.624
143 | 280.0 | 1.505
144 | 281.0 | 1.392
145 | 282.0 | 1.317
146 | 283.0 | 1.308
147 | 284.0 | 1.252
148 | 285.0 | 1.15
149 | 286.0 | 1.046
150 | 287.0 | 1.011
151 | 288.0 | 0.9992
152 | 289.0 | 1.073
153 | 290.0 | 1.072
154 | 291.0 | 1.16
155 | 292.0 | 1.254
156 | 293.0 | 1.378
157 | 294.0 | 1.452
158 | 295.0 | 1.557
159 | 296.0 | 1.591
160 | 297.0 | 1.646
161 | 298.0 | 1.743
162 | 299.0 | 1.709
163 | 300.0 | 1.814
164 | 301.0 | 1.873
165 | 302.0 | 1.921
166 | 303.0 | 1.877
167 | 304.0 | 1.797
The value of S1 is 0.02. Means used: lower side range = 2.22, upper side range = 1.58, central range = 1.98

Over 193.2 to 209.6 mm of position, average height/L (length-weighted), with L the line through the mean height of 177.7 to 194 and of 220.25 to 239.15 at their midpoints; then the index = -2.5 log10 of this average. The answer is 0.037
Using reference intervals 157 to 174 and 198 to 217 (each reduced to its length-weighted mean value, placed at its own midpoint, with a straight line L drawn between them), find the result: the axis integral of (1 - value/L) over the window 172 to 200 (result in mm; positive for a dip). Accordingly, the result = -1.8 mm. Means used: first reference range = 2.23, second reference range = 2.01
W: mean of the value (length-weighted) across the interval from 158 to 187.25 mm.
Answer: 2.26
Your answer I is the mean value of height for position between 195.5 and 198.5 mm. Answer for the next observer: 2.23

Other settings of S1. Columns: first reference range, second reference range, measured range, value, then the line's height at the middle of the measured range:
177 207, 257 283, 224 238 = 0.03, 1.99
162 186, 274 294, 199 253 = -0.07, 1.82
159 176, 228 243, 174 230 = -0.04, 2.06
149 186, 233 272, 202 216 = 0.04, 2.06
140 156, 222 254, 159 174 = 0.01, 2.22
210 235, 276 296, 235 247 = -0.07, 1.78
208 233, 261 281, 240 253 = 0.02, 1.87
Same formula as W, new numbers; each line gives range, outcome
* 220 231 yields 2.02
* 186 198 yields 2.25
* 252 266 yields 1.78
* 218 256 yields 1.91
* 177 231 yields 2.12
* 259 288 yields 1.63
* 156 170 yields 2.27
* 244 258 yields 1.77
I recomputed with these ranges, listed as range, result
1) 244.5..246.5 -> 1.84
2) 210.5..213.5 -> 1.87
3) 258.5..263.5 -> 1.77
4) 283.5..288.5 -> 1.09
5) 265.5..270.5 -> 1.81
